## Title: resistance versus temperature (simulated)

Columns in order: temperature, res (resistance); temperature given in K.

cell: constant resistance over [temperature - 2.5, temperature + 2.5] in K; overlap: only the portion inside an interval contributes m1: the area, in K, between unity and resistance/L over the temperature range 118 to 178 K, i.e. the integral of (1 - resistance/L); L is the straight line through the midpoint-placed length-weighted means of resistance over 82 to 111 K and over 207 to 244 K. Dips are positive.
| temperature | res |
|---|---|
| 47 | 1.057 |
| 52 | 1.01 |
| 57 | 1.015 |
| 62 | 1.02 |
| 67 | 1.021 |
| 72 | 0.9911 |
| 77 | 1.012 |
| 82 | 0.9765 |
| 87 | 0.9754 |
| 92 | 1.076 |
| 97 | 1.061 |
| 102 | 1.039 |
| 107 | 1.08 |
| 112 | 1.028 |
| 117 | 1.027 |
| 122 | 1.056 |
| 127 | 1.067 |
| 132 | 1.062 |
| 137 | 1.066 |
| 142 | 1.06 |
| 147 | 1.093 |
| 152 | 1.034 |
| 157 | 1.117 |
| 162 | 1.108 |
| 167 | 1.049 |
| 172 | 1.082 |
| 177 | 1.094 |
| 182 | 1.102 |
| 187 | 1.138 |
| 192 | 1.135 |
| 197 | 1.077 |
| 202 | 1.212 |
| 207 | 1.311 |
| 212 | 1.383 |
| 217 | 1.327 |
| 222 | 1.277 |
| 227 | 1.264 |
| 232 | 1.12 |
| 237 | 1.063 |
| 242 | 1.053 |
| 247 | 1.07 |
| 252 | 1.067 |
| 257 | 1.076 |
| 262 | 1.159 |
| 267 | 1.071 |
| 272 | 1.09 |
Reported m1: 2.12 K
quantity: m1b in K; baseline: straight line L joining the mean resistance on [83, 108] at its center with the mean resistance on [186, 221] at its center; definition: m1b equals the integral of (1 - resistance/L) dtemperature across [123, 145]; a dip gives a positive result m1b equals 0.9 K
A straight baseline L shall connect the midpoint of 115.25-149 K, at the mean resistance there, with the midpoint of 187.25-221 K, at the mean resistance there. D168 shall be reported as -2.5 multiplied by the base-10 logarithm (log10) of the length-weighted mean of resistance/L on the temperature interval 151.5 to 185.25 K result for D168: 0.059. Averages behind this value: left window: 1.06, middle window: 1.09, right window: 1.24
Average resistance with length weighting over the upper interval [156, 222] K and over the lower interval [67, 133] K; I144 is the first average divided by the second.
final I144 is 1.13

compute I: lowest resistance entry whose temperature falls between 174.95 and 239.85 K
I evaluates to 1.063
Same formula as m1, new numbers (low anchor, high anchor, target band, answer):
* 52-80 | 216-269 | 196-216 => -2.77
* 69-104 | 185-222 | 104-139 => 0.87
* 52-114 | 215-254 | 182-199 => 0.01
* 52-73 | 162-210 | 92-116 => 0.02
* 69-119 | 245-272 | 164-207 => -2.48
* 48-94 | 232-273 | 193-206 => -1.23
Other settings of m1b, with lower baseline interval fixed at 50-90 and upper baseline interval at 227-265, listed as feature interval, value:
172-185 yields -0.42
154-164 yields -0.55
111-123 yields -0.08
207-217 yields -2.51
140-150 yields -0.30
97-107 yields -0.33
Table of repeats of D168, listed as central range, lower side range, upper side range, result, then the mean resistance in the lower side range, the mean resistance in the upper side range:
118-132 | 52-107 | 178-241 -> 0.02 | 1.02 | 1.19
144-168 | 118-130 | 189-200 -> 0.00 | 1.06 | 1.11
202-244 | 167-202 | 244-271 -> -0.12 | 1.11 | 1.09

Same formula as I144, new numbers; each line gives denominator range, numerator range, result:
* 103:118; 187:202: 1.08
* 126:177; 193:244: 1.12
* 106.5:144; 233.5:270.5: 1.03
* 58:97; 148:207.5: 1.10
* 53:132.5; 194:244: 1.17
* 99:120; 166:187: 1.04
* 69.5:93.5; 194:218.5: 1.25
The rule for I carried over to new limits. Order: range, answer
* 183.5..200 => 1.077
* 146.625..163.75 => 1.034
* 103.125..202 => 1.027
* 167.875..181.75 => 1.082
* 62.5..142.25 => 0.9754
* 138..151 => 1.06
